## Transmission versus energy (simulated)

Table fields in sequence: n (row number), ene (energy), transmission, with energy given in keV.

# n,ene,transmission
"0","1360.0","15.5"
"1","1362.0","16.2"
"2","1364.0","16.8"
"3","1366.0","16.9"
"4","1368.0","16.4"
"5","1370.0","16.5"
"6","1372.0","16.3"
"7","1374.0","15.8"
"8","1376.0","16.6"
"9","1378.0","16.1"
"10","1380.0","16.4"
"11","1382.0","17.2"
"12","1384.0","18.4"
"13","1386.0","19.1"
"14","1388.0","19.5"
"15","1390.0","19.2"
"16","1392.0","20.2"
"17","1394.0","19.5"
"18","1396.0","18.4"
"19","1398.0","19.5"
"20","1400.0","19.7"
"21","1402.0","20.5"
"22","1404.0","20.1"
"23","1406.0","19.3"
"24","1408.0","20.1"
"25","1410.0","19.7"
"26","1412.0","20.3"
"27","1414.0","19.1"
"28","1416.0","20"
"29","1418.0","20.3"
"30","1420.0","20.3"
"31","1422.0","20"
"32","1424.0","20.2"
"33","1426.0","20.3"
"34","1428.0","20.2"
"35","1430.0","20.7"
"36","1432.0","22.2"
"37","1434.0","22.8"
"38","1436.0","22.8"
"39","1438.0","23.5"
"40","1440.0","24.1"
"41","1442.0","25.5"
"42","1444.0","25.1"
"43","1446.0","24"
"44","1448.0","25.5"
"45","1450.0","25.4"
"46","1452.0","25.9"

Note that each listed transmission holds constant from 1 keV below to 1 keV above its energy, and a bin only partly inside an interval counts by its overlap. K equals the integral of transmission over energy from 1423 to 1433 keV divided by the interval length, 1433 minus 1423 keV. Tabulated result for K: 20.7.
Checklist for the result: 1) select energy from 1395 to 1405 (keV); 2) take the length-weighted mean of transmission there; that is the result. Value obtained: 19.6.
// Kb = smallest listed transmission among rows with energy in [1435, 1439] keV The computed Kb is 22.8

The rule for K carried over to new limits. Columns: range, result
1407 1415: 19.8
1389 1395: 19.6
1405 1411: 19.7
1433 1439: 23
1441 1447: 24.9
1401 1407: 20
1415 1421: 20.2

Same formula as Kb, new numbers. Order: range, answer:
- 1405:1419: 19.1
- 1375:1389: 16.1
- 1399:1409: 19.3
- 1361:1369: 16.2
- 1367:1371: 16.4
